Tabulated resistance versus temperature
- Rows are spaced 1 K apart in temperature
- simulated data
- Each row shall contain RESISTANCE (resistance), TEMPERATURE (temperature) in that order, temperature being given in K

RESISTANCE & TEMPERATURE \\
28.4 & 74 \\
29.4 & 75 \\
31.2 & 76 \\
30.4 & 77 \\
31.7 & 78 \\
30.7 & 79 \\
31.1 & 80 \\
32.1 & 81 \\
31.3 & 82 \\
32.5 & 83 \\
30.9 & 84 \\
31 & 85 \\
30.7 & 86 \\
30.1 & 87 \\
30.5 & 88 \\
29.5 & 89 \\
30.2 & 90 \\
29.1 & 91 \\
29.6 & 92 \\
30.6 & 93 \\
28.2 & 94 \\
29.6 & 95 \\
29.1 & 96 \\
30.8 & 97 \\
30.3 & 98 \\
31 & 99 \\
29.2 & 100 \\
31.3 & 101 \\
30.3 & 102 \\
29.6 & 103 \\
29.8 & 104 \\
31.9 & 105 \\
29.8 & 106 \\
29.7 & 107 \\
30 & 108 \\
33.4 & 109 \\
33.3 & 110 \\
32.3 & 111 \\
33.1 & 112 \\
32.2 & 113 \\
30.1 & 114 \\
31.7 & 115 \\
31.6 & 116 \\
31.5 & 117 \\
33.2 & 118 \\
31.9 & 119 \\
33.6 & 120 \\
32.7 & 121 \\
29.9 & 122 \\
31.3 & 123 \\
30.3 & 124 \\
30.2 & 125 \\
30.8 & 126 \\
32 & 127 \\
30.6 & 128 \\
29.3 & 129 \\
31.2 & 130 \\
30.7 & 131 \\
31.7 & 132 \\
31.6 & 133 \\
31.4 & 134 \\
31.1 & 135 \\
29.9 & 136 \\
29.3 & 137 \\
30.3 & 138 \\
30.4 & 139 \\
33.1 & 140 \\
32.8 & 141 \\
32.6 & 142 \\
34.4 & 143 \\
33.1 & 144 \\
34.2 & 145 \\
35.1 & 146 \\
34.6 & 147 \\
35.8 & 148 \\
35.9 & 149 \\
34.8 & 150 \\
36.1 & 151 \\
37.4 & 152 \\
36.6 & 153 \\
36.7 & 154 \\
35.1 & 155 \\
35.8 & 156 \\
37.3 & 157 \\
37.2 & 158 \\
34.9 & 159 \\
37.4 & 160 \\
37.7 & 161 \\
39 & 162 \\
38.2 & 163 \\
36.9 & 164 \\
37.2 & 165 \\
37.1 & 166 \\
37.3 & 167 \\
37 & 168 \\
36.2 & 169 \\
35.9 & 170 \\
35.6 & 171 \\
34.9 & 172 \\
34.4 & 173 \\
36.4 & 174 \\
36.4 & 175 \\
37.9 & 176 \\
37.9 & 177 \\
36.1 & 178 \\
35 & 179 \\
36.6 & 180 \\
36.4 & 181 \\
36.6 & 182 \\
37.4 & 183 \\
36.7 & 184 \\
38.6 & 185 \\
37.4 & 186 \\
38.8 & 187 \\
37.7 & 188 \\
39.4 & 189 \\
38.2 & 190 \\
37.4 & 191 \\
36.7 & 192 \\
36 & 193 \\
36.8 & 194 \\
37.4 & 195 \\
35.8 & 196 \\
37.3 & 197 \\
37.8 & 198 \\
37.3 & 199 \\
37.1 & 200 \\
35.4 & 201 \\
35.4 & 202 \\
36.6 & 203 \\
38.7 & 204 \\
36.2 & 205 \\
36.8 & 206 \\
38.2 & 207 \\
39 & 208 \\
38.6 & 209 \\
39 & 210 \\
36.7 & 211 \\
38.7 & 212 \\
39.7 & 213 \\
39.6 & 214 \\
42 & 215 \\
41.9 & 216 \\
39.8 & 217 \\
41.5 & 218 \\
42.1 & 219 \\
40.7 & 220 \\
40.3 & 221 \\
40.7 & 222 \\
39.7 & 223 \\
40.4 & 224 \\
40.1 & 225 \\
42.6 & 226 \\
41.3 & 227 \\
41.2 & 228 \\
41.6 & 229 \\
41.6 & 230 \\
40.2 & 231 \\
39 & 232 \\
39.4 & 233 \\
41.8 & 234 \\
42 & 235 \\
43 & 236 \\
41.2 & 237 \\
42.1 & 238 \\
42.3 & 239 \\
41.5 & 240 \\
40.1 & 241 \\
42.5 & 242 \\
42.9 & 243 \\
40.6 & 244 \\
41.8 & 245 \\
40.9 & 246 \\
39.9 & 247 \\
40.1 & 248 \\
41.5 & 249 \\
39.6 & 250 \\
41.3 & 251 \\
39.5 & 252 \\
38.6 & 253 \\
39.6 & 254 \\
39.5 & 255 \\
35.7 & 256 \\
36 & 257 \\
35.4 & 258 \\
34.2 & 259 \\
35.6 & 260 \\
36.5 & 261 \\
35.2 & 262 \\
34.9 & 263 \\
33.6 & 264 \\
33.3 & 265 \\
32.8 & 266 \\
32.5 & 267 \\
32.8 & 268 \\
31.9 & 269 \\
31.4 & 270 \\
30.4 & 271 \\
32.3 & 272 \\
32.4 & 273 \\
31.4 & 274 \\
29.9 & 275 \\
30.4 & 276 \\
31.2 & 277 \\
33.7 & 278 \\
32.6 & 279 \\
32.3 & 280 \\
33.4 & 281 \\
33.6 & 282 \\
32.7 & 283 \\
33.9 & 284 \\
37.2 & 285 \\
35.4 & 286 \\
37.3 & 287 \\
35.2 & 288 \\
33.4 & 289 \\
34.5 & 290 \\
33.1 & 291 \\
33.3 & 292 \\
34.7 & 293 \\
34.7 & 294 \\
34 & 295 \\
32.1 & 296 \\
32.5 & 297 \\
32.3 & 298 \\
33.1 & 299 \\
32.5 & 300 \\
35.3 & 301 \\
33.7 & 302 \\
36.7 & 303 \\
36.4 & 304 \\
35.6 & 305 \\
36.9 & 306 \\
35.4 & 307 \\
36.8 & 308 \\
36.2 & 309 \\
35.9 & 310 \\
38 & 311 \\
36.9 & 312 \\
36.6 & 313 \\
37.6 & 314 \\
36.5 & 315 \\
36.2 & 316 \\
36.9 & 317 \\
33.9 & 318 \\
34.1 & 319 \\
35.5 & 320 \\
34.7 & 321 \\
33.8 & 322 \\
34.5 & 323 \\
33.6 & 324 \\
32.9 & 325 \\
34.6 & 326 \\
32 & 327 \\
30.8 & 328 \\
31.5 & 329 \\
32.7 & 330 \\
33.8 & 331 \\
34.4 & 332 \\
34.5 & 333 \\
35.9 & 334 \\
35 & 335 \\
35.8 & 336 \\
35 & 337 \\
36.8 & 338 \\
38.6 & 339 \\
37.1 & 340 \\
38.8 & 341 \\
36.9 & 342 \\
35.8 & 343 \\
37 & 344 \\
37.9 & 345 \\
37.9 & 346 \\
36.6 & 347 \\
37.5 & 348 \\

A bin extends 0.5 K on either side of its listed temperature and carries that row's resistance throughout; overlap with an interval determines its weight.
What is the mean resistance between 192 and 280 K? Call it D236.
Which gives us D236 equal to 37.9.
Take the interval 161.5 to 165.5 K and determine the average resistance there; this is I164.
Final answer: 37.8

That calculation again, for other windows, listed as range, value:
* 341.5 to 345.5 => 36.9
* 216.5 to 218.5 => 40.6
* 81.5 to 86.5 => 31.3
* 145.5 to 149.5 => 35.3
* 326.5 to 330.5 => 31.8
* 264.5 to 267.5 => 32.9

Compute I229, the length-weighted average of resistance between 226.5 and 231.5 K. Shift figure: 41.2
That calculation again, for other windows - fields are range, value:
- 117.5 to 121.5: 32.9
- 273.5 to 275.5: 30.6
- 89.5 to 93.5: 29.9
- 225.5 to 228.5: 41.7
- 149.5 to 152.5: 36.1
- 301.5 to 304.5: 35.6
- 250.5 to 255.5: 39.7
